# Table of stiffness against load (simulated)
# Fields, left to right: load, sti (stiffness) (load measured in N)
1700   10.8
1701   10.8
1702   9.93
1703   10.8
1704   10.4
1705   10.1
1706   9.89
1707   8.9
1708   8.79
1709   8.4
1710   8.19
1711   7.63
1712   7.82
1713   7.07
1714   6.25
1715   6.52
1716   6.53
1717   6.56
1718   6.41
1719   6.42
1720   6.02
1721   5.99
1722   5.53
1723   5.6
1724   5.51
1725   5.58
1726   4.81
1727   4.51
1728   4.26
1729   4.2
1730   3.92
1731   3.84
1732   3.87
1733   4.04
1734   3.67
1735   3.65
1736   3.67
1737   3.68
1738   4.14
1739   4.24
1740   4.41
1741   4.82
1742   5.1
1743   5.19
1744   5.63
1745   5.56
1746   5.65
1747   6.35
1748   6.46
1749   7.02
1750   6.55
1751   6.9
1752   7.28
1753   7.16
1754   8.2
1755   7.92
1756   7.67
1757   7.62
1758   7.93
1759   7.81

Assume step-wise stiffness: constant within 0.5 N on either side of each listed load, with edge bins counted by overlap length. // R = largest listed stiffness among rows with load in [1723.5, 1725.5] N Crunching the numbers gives 5.58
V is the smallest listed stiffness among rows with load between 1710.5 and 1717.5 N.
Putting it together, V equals 6.25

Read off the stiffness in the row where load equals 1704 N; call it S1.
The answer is 10.4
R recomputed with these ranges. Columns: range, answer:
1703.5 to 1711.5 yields 10.4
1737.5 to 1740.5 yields 4.41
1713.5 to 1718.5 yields 6.56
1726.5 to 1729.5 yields 4.51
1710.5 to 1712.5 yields 7.82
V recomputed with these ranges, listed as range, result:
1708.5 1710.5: 8.19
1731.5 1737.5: 3.65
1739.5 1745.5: 4.41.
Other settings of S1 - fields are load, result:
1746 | 5.65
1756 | 7.67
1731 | 3.84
